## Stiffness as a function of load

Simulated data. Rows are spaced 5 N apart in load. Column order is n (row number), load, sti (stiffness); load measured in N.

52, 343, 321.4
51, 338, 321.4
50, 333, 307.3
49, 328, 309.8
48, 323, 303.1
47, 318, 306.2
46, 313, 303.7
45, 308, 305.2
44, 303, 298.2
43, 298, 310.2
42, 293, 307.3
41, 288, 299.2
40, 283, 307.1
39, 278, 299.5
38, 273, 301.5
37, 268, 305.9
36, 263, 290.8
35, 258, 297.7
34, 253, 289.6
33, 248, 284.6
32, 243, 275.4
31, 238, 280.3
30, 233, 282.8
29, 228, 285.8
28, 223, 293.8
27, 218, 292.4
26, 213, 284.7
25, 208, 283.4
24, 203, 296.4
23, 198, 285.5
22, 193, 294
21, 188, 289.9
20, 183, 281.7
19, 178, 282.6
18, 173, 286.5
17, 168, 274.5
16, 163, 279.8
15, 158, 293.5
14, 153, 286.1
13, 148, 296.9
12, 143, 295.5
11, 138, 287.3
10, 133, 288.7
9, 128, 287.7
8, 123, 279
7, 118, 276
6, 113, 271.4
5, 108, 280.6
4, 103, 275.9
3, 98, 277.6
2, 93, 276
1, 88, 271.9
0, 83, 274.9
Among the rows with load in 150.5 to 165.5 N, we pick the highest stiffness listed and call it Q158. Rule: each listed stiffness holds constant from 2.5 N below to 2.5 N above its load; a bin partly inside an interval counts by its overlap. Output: 293.5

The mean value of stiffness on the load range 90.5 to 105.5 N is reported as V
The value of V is 276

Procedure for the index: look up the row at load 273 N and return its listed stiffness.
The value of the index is 301.5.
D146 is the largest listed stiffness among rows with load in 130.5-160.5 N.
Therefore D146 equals 296.9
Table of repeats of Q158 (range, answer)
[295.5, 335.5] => 310.2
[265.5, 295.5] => 307.3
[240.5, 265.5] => 297.7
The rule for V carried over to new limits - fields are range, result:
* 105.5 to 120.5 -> 276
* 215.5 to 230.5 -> 291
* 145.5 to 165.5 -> 289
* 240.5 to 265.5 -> 288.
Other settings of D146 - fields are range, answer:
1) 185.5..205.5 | 296.4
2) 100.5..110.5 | 280.6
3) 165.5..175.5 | 286.5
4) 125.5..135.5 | 288.7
